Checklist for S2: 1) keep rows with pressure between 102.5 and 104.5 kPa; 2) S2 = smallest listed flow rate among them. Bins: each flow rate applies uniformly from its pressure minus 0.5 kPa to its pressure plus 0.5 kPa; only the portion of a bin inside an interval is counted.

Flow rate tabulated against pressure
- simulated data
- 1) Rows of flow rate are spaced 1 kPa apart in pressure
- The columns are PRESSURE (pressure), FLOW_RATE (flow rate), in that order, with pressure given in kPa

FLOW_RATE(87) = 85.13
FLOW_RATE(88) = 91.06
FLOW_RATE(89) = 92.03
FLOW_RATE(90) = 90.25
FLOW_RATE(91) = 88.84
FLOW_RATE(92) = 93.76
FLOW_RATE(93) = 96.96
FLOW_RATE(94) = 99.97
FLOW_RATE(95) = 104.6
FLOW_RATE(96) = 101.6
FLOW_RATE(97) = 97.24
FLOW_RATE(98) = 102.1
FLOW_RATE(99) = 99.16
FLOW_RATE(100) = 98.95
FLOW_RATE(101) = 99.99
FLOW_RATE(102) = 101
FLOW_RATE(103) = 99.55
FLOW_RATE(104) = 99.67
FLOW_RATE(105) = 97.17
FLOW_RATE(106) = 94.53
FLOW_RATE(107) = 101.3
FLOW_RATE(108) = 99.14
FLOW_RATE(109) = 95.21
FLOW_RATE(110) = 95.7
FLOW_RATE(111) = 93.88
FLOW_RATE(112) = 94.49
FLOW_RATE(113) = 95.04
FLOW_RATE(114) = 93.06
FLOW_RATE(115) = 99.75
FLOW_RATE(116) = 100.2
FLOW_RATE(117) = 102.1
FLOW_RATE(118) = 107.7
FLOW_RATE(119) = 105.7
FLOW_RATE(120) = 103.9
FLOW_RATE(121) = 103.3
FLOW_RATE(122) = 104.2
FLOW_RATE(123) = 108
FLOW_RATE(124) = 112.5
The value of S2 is 99.55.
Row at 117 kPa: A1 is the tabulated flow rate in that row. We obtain 102.1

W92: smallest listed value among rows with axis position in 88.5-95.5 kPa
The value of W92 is 88.84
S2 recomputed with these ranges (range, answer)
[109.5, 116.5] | 93.06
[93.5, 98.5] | 97.24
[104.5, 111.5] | 93.88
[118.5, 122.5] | 103.3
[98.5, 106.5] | 94.53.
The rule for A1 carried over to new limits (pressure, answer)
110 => 95.7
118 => 107.7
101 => 99.99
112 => 94.49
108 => 99.14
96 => 101.6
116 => 100.2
